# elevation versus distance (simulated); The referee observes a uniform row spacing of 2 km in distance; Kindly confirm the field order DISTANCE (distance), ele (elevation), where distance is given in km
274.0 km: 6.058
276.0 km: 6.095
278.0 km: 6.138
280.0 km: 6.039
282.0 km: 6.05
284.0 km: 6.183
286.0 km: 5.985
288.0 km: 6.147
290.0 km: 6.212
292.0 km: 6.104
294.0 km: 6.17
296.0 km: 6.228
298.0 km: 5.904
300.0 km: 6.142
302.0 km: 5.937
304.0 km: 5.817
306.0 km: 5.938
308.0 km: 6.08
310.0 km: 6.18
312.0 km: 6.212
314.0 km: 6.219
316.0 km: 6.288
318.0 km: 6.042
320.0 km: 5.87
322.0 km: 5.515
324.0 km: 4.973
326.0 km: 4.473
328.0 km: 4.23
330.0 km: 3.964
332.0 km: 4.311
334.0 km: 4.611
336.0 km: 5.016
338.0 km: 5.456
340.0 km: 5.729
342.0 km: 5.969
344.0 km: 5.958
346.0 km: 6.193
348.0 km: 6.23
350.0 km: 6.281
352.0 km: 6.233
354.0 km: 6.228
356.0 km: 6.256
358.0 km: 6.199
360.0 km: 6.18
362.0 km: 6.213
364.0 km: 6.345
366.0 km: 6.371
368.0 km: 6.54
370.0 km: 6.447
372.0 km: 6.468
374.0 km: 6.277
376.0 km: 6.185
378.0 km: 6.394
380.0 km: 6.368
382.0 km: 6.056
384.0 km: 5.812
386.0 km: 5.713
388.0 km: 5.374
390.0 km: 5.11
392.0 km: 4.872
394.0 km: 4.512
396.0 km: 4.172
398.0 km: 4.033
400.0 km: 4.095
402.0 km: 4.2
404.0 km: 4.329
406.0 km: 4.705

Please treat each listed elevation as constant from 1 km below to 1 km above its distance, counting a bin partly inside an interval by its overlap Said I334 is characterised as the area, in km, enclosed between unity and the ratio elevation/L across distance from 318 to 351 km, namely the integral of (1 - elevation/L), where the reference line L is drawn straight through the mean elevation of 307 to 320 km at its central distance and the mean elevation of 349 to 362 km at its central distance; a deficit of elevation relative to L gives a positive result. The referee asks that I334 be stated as 4.6 km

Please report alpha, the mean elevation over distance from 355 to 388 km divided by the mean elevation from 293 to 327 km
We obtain 1.1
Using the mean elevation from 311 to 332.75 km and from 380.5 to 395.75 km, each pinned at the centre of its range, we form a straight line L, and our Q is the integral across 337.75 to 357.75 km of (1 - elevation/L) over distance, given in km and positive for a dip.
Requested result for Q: -2.92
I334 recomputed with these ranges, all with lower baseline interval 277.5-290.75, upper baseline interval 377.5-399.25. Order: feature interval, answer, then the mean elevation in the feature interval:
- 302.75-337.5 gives 2.5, 5.4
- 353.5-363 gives -1.2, 6.21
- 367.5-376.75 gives -1.7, 6.38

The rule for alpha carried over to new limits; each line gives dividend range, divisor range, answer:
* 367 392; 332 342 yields 1.16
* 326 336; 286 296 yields 0.71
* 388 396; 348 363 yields 0.77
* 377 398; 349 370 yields 0.85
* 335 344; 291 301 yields 0.91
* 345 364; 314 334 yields 1.22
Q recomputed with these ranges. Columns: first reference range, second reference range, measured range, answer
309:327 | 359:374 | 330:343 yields 2.0 km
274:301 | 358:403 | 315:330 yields 1.7 km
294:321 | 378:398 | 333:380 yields -4.0 km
